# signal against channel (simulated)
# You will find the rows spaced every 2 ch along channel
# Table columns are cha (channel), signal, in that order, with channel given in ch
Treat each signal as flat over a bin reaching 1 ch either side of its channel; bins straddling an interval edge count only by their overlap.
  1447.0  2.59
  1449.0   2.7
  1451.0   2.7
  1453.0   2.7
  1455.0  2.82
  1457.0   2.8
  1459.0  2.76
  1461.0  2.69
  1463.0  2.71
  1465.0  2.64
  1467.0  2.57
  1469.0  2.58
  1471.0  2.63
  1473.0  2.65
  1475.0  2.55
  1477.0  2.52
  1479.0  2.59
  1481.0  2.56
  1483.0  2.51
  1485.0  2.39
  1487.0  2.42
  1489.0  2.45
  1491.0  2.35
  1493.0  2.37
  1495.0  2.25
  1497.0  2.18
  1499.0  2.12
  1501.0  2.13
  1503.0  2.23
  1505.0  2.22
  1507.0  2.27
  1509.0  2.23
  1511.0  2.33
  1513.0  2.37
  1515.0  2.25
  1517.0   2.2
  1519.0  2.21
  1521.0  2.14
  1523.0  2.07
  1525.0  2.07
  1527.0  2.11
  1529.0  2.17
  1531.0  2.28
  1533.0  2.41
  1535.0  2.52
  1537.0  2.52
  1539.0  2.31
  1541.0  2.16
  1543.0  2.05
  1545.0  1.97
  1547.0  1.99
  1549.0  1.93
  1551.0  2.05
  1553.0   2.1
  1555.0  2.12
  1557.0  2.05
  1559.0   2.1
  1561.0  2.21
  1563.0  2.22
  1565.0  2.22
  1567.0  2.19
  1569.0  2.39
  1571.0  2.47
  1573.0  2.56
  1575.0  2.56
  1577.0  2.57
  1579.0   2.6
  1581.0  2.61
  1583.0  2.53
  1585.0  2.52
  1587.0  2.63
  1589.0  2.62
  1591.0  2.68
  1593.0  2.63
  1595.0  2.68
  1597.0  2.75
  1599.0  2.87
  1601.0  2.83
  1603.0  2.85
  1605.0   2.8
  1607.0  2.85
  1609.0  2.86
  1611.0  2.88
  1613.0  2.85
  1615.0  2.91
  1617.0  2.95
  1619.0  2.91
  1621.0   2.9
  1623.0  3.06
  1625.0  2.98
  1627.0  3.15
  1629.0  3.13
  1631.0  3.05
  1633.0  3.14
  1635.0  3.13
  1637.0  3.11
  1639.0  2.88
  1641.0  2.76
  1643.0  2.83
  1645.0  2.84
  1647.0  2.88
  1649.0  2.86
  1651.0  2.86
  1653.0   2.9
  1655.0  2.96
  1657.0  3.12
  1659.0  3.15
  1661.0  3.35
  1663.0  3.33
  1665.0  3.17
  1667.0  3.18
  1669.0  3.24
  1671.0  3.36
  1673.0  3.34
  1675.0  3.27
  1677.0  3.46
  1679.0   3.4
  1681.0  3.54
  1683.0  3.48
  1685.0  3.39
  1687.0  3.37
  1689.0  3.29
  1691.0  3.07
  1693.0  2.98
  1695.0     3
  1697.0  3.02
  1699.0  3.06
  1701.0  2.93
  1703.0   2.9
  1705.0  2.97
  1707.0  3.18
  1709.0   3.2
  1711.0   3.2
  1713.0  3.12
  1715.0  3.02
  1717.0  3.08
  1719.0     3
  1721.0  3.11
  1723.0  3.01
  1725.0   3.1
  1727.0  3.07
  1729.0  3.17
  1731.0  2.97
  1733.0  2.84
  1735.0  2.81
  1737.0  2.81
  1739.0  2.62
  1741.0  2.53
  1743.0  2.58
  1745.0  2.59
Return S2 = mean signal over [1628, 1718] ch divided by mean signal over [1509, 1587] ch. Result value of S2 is 1.37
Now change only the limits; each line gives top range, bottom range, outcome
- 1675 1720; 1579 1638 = 1.11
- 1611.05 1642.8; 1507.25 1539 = 1.32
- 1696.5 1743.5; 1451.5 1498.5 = 1.17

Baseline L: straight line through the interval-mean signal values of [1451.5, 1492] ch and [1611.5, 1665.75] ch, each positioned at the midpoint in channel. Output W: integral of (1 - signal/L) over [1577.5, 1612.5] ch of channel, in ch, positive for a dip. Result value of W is 2.2 ch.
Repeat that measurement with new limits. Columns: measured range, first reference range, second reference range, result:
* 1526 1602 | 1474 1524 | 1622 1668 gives 7.7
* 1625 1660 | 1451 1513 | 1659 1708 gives 0.9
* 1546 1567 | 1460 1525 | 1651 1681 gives 4.6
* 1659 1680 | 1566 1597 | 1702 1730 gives -2.9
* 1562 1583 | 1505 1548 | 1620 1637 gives 1.3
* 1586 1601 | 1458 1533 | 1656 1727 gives 0.4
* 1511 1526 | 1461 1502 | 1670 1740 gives 2.2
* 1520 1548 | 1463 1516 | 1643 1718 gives 4.1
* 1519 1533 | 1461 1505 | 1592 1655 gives 2.3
